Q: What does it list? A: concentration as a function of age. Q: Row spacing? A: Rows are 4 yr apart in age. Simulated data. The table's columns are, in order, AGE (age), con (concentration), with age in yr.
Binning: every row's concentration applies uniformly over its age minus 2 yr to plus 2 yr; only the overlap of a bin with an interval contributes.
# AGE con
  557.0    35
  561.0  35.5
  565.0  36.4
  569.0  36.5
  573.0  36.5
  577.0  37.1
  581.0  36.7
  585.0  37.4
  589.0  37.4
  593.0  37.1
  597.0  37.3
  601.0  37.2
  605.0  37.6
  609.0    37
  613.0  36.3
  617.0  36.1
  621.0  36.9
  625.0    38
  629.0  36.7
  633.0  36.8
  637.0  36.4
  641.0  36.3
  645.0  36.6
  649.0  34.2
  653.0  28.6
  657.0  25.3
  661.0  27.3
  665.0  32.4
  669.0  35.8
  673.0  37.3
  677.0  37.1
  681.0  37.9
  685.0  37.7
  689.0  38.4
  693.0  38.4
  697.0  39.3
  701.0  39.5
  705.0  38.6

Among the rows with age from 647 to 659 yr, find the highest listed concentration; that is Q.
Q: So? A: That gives 34.2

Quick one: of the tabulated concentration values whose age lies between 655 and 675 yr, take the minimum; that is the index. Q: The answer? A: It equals 25.3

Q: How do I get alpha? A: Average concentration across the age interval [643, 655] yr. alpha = 33.1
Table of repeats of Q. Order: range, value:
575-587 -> 37.4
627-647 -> 36.8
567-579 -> 37.1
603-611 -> 37.6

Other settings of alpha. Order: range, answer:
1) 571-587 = 36.9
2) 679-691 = 38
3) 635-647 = 36.4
